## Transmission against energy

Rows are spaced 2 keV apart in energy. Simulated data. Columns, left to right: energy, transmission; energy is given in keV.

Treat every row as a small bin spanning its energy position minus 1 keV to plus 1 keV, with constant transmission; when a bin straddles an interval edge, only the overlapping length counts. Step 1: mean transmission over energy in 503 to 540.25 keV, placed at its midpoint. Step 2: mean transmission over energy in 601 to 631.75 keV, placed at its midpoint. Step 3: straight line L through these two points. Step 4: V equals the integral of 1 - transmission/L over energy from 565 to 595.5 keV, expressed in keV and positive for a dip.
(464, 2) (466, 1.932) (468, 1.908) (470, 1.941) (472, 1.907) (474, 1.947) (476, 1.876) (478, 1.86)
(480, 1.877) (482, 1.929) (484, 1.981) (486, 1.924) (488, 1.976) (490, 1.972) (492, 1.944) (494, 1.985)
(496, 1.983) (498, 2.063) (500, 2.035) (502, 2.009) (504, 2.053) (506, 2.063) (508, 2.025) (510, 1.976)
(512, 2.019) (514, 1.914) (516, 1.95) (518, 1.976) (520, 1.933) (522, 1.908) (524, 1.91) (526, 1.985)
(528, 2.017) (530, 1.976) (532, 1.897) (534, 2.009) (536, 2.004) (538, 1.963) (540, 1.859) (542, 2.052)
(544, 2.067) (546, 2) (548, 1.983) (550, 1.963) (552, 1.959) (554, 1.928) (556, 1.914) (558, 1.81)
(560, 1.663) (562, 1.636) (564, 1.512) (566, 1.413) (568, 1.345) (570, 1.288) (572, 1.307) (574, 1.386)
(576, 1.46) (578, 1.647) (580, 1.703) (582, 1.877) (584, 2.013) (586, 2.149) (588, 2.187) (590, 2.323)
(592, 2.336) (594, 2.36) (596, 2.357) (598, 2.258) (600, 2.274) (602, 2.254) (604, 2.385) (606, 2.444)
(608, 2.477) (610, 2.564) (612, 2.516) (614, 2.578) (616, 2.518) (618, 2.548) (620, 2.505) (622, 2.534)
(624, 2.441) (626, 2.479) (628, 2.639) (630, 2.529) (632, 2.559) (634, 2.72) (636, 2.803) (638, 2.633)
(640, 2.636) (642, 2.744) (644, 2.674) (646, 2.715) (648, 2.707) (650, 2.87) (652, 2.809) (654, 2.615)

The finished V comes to 6.7 keV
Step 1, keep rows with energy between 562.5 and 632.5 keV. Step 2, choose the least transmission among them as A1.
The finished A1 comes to 1.288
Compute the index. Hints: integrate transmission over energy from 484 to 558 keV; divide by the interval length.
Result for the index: 1.98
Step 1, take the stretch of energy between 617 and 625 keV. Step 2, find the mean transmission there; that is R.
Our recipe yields 2.51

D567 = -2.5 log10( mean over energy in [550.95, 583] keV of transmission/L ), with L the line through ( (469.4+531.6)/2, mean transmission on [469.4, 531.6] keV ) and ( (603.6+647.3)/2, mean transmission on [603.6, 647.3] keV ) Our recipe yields 0.38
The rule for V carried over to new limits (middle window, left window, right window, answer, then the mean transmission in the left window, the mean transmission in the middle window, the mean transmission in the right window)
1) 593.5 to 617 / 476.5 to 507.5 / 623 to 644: 0.7 keV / 1.98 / 2.42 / 2.62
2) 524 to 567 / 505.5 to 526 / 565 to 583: -4.0 keV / 1.97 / 1.89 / 1.49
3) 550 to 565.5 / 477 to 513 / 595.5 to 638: 3.3 keV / 1.98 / 1.78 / 2.5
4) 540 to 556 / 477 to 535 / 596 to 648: 1.4 keV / 1.97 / 1.98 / 2.54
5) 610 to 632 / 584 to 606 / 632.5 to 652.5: -0.1 keV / 2.28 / 2.53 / 2.72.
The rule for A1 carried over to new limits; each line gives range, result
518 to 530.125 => 1.908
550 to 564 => 1.512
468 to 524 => 1.86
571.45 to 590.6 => 1.307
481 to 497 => 1.924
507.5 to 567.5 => 1.413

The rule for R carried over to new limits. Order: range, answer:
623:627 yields 2.46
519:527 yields 1.93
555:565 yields 1.71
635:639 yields 2.72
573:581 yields 1.55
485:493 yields 1.95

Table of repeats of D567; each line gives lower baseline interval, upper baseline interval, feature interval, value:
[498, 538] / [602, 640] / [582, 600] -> 0.072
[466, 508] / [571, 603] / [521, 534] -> 0.012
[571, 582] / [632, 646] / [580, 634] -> -0.146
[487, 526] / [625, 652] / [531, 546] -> 0.090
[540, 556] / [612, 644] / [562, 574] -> 0.459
